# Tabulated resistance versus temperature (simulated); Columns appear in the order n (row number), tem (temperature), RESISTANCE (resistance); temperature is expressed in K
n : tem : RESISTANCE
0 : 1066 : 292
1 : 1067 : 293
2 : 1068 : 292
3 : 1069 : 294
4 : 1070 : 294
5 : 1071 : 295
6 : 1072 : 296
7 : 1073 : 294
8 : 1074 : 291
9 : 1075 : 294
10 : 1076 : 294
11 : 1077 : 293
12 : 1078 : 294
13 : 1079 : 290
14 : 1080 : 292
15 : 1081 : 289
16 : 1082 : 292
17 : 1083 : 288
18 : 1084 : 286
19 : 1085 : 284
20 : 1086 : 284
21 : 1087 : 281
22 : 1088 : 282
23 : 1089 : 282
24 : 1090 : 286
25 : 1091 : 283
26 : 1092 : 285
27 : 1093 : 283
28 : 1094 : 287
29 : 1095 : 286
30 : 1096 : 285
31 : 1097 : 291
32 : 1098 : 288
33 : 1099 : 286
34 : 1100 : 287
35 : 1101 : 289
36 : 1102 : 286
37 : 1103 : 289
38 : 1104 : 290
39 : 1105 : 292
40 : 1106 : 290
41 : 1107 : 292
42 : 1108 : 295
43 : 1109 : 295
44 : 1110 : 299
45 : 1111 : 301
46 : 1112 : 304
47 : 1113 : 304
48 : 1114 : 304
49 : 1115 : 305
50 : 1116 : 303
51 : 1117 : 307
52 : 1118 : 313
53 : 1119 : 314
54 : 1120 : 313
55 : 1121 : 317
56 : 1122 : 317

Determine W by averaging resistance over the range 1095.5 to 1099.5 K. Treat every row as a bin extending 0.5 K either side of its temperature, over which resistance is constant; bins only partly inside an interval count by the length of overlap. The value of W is 288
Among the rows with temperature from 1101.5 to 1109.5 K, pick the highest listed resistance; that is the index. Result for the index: 295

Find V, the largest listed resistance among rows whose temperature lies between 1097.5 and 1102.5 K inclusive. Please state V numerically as 289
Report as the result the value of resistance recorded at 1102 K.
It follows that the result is 286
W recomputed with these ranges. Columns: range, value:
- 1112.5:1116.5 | 304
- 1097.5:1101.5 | 288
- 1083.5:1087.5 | 284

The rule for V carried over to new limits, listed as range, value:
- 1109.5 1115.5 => 305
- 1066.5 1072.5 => 296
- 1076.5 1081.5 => 294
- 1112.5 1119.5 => 314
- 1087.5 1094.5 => 287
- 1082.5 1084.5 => 288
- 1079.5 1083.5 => 292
